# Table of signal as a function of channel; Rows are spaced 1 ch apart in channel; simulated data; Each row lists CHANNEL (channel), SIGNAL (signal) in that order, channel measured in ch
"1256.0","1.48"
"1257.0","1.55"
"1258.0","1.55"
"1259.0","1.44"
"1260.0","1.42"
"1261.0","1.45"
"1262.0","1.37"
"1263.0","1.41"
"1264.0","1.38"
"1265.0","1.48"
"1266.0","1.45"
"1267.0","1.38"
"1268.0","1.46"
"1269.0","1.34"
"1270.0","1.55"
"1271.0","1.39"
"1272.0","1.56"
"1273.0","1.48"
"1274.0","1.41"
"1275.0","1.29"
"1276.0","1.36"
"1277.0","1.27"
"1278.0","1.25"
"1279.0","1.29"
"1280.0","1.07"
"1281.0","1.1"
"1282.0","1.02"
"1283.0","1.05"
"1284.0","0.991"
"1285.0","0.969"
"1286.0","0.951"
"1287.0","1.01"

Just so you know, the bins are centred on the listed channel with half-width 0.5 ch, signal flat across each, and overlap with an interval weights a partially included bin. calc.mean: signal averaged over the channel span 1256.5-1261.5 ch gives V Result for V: 1.48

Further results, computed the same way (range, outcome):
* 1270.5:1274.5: 1.46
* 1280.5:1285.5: 1.03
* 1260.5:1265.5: 1.42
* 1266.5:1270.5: 1.43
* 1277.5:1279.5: 1.27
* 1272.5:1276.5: 1.39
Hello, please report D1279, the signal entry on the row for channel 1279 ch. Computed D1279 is 1.29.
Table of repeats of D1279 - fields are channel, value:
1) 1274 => 1.41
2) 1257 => 1.55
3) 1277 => 1.27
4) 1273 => 1.48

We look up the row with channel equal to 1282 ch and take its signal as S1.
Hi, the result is 1.02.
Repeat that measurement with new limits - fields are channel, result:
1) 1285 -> 0.969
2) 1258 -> 1.55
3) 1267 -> 1.38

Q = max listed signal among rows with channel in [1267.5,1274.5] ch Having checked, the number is 1.56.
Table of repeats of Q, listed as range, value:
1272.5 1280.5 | 1.48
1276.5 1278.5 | 1.27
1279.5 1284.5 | 1.1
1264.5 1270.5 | 1.55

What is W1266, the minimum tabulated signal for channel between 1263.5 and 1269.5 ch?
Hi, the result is 1.34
